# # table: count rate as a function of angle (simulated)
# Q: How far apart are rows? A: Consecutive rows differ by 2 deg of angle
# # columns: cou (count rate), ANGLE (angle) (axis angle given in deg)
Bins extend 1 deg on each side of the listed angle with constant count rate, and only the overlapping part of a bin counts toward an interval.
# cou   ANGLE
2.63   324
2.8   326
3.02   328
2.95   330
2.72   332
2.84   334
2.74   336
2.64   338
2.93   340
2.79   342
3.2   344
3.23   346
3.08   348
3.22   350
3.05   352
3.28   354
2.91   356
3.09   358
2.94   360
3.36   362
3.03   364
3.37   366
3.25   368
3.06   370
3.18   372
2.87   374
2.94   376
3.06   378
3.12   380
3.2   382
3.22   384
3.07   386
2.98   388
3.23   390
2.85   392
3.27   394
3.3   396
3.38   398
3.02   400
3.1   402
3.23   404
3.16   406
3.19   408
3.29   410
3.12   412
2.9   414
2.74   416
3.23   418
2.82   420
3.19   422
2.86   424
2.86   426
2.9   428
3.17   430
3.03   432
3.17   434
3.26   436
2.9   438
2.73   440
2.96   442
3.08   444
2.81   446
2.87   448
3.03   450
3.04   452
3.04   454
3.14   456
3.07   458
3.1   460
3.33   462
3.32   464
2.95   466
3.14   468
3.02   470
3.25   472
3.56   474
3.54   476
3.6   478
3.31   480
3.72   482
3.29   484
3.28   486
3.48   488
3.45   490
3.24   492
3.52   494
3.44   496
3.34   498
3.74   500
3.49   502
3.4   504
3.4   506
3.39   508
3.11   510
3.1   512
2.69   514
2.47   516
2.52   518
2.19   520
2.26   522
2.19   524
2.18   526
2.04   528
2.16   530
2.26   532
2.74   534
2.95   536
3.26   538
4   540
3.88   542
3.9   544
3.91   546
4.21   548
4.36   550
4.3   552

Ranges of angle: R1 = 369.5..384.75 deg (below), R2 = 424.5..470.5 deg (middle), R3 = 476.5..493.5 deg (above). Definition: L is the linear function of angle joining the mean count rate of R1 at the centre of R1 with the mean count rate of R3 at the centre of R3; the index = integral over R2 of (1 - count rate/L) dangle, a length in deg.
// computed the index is 3.7 deg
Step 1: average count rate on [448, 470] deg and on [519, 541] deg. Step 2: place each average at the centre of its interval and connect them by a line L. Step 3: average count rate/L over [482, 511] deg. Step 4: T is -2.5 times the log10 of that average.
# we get -0.21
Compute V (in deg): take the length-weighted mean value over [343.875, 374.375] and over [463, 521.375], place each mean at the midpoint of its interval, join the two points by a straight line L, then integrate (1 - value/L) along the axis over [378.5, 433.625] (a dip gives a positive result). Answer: 1.38 deg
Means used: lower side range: 3.14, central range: 3.09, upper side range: 3.23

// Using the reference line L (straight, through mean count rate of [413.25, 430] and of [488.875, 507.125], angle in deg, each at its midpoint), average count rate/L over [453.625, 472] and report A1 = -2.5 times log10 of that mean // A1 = 0.03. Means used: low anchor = 2.95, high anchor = 3.45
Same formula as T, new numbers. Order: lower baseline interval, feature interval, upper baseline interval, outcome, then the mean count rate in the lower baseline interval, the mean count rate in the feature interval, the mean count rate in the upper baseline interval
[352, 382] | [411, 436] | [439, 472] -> 0.02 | 3.11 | 3.01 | 3.05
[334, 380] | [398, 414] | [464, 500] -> 0.01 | 3.05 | 3.16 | 3.37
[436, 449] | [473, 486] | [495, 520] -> -0.15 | 2.92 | 3.49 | 3.13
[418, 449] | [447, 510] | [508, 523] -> -0.18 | 2.98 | 3.3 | 2.67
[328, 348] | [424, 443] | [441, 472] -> 0.02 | 2.91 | 2.99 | 3.07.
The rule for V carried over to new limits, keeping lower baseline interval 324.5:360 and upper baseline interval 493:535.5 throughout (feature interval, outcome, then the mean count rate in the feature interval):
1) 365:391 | -1.6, 3.12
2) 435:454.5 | -0.5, 2.97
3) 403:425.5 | -1.2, 3.06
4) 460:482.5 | -3.5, 3.32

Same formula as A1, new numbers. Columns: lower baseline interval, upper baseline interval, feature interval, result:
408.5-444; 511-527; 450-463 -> -0.104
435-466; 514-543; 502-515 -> -0.165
